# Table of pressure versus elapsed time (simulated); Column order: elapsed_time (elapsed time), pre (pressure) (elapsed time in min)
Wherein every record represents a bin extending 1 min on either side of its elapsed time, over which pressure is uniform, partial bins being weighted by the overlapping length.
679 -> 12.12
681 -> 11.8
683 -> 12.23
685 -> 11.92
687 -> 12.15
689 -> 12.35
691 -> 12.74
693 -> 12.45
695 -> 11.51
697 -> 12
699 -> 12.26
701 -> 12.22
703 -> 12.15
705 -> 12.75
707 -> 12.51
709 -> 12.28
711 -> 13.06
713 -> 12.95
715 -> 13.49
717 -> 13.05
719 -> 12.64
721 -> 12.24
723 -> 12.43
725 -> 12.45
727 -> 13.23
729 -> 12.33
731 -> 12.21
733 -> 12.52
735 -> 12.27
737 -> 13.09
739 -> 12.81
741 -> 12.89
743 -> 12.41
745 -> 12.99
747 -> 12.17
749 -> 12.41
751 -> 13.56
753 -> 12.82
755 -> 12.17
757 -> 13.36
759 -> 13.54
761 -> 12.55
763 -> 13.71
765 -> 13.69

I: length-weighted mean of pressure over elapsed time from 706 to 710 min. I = 12.4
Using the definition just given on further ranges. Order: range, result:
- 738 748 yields 12.7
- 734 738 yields 12.7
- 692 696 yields 12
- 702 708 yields 12.5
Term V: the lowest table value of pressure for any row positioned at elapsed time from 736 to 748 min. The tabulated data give 12.17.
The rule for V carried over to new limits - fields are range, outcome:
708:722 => 12.24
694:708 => 11.51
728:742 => 12.21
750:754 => 12.82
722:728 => 12.43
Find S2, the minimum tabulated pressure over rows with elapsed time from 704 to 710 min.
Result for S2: 12.28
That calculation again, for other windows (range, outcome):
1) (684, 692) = 11.92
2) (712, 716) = 12.95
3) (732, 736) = 12.27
